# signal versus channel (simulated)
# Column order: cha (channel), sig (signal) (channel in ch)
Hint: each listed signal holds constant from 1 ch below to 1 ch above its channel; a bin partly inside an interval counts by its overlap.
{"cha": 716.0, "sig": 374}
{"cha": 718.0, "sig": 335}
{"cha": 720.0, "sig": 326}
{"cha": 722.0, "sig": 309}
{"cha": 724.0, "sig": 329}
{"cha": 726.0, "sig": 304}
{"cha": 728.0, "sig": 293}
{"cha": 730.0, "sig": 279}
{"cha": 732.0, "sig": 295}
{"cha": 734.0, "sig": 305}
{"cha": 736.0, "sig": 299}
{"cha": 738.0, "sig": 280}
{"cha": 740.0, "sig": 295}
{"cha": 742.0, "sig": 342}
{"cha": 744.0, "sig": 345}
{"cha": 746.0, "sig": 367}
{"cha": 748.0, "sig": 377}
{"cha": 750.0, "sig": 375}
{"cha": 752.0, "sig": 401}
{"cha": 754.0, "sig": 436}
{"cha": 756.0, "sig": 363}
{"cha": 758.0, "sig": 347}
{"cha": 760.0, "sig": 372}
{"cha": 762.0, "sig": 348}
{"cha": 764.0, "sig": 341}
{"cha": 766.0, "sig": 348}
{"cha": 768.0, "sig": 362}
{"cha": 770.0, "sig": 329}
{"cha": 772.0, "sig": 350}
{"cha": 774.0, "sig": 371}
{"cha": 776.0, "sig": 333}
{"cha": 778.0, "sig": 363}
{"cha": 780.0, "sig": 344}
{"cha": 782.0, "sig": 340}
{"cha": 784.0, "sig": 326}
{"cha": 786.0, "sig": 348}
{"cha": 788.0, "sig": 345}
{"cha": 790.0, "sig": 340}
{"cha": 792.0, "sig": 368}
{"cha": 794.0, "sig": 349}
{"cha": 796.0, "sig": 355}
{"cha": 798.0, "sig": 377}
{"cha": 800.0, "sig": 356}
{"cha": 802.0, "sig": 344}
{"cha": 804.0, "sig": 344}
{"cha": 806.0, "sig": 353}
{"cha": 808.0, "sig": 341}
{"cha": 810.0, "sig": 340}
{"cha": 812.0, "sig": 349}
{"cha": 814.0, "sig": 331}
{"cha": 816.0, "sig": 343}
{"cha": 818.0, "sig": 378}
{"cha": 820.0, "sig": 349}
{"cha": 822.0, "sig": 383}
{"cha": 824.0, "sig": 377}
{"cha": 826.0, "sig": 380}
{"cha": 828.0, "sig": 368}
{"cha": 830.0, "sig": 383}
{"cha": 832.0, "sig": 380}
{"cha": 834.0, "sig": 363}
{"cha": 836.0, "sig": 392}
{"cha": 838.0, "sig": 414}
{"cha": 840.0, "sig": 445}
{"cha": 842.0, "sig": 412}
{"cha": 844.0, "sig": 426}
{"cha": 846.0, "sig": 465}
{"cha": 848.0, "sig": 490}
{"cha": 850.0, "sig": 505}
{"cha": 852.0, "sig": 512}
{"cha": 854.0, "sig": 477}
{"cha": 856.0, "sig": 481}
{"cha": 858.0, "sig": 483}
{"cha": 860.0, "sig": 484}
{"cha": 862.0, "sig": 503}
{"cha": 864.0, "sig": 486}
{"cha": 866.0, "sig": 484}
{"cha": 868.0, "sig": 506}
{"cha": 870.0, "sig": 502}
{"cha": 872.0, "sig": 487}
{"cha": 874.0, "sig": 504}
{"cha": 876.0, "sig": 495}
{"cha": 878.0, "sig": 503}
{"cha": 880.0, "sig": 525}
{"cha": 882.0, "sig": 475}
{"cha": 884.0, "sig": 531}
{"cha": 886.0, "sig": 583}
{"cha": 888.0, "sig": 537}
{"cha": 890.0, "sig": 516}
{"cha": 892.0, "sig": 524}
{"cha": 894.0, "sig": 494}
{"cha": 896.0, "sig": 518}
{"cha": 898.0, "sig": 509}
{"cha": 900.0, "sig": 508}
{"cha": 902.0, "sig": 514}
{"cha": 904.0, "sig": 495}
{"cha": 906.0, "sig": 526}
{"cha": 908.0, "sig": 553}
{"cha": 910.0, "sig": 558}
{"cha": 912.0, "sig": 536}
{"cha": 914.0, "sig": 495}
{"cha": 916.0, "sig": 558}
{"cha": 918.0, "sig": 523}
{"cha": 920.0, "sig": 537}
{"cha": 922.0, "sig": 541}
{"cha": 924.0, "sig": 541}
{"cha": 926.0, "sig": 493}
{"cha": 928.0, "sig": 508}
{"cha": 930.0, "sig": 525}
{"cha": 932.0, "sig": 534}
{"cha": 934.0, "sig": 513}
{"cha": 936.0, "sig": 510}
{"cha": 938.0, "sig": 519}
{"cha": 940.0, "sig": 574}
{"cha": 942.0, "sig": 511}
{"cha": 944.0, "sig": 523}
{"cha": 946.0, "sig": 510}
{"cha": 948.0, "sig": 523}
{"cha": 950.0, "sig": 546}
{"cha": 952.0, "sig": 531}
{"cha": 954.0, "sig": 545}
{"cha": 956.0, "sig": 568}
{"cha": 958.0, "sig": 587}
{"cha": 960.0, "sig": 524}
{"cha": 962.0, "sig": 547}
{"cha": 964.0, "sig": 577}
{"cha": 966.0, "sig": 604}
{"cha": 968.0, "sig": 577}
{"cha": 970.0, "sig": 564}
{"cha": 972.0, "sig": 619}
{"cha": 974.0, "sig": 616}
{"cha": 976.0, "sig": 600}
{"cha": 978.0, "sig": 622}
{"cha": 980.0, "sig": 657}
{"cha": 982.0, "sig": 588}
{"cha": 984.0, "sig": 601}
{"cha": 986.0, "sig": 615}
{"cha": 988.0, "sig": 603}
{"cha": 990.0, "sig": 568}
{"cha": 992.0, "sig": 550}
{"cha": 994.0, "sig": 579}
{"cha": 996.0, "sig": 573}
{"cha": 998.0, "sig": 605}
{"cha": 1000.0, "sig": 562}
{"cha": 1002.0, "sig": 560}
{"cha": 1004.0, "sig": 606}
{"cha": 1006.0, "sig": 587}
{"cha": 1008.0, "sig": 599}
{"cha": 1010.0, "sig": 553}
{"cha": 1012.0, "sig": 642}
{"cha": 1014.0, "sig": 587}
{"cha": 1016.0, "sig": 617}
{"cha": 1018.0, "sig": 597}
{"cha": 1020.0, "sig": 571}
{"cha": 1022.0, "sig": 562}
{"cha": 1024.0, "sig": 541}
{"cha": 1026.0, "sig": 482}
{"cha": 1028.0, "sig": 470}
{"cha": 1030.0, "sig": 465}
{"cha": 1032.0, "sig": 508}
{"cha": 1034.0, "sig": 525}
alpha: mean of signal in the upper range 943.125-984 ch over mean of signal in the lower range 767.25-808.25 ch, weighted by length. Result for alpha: 1.64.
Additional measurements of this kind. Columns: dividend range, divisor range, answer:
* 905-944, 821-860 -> 1.23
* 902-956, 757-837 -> 1.49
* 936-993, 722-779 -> 1.67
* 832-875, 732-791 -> 1.34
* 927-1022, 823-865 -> 1.30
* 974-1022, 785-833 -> 1.66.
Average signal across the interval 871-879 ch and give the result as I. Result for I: 497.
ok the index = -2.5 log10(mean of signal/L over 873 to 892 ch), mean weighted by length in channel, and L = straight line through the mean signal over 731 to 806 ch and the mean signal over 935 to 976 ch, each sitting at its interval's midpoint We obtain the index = -0.10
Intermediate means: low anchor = 348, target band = 519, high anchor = 555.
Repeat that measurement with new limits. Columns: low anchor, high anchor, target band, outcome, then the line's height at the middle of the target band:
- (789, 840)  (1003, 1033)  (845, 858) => -0.22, 399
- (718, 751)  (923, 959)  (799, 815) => 0.15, 394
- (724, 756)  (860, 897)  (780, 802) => 0.14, 398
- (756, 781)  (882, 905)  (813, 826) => 0.16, 420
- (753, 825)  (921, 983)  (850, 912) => -0.09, 467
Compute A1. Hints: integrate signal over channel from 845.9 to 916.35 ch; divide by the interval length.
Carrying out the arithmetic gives 509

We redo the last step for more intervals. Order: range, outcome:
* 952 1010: 584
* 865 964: 524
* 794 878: 418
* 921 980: 552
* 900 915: 524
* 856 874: 492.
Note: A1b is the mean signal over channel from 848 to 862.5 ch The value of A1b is 492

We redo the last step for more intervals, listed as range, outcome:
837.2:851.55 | 454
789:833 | 359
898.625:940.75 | 526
